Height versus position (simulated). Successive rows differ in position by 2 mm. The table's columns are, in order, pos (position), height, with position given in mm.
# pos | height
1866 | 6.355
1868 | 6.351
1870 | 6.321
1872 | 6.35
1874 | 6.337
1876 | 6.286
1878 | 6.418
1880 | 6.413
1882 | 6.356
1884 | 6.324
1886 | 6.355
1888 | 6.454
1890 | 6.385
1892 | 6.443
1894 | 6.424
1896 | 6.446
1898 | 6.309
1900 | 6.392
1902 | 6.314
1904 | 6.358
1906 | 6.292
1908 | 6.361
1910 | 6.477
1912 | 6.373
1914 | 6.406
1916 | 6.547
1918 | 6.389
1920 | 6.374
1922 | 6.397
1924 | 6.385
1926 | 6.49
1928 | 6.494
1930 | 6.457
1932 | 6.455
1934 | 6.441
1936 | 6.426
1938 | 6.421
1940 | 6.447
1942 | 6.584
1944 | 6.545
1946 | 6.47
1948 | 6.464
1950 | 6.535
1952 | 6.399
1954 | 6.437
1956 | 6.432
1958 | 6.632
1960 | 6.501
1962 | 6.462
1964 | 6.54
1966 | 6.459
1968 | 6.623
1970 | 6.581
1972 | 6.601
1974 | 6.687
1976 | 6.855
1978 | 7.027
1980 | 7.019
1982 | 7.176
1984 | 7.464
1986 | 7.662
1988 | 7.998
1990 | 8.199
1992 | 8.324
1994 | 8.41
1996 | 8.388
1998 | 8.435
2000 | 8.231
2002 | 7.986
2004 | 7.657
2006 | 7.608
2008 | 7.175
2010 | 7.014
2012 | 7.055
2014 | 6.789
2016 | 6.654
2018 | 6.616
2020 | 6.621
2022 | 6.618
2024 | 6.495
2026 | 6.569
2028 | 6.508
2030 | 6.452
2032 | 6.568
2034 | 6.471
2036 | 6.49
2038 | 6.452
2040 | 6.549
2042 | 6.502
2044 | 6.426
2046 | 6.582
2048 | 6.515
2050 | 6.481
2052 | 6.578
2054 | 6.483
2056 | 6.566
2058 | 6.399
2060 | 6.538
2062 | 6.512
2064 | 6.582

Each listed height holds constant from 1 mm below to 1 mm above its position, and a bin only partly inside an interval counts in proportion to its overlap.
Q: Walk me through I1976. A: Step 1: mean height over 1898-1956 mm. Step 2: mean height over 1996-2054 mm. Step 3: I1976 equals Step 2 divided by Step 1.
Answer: 1.1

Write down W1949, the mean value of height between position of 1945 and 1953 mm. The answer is 6.47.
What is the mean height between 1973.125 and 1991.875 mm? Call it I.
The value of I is 7.39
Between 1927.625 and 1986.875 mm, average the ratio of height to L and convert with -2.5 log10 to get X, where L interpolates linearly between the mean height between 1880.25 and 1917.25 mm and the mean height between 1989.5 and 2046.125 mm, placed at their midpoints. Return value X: 0.02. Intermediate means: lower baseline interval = 6.39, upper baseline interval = 7.1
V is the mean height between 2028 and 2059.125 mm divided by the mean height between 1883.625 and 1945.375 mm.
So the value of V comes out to 1.01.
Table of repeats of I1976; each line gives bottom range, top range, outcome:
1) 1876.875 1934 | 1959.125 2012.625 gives 1.15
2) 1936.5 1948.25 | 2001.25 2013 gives 1.14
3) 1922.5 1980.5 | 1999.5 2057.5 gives 1.03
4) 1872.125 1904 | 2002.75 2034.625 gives 1.07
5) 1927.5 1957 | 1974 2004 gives 1.20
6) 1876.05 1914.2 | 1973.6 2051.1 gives 1.11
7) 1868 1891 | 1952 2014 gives 1.14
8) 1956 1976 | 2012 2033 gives 1.01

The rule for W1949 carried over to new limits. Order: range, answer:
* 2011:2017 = 6.83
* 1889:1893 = 6.41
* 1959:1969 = 6.52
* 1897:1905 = 6.34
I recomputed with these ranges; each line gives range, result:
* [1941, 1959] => 6.5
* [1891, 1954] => 6.43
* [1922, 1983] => 6.57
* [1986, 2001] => 8.24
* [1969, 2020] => 7.41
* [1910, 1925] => 6.41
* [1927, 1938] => 6.45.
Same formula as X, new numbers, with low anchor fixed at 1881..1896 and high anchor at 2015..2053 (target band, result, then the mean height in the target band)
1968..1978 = -0.04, 6.71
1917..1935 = 0.00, 6.43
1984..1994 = -0.23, 8.02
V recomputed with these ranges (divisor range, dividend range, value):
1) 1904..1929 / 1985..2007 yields 1.26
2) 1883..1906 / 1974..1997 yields 1.20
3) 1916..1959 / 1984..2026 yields 1.16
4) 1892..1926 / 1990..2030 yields 1.15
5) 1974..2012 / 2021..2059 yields 0.85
